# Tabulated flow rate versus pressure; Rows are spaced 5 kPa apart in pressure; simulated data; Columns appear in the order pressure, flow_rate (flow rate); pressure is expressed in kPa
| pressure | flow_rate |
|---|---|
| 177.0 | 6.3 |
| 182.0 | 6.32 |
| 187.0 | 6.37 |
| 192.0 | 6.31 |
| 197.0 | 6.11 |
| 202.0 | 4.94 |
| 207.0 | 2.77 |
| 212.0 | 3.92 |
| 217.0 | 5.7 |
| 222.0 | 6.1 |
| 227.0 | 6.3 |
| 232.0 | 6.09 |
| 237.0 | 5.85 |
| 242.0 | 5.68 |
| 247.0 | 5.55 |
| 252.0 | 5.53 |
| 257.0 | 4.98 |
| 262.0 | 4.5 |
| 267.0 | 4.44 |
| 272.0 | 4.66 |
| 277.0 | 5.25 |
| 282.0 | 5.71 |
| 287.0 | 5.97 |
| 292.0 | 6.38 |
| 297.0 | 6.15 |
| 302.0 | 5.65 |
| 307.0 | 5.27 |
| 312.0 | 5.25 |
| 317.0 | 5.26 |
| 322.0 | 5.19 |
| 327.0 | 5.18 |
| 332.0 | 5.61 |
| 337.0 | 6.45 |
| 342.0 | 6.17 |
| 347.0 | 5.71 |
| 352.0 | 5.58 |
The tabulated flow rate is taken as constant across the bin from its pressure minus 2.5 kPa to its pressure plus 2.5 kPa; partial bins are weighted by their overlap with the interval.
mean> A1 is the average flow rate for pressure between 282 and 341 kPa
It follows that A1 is 5.68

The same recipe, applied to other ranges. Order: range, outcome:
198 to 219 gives 4.43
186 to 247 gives 5.49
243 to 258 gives 5.42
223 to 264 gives 5.59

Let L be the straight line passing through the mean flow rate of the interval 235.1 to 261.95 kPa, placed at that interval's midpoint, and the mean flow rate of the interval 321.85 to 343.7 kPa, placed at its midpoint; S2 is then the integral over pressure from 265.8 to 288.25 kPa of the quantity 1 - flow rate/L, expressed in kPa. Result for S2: 1.33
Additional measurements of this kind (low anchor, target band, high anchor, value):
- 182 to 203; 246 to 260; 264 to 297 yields 0.8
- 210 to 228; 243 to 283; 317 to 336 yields 2.8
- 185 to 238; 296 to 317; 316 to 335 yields -0.5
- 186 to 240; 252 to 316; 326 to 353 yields 3.6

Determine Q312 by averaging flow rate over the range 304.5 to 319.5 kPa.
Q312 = 5.26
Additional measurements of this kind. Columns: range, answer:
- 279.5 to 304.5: 5.97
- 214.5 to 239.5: 6.01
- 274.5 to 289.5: 5.64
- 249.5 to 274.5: 4.82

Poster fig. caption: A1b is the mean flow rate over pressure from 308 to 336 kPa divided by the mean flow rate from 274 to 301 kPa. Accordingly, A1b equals 0.9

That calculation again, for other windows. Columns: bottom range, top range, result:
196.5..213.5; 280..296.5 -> 1.42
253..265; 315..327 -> 1.08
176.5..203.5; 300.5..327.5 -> 0.87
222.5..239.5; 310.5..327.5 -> 0.86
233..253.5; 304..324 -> 0.92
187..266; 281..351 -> 1.06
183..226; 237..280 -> 0.96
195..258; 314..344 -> 1.05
